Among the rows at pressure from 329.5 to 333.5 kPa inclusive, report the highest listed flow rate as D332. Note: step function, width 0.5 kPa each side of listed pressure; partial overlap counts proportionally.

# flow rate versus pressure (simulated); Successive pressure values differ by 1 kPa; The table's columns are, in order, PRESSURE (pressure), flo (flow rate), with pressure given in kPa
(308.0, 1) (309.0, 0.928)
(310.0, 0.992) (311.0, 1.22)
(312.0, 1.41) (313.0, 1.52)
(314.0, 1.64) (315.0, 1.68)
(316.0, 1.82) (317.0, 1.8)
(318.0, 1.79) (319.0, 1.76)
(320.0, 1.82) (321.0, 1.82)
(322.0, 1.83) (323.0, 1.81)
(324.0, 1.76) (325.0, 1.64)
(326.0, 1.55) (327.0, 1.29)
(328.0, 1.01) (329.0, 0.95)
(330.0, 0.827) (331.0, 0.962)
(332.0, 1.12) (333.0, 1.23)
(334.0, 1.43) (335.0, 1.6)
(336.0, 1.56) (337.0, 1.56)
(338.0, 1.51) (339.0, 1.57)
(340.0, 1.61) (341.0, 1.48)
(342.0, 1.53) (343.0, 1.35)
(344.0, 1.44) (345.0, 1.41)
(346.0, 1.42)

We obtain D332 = 1.23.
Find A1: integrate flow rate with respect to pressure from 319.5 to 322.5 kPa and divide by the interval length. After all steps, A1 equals 1.82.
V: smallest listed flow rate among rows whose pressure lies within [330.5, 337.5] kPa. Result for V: 0.962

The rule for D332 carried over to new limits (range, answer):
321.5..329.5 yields 1.83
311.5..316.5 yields 1.82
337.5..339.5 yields 1.57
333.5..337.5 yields 1.6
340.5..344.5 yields 1.53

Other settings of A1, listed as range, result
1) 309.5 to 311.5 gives 1.11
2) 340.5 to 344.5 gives 1.45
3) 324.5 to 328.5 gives 1.37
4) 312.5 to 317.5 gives 1.69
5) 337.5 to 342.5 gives 1.54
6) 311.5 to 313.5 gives 1.46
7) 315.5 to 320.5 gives 1.8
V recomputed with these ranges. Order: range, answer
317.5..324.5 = 1.76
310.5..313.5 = 1.22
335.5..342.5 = 1.48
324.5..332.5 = 0.827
